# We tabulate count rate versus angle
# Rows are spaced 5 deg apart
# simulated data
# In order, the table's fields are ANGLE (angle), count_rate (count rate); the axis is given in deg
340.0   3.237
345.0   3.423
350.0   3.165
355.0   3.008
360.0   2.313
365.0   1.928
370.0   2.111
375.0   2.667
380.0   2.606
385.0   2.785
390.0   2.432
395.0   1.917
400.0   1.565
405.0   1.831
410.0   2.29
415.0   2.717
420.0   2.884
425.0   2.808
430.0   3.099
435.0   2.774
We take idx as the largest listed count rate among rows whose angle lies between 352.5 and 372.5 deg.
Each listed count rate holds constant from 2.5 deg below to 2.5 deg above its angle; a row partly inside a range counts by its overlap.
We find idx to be 3.008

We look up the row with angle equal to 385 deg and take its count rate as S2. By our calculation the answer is 2.785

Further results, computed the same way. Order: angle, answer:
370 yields 2.111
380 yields 2.606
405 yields 1.831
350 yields 3.165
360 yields 2.313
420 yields 2.884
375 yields 2.667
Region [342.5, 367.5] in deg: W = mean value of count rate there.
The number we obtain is 2.77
